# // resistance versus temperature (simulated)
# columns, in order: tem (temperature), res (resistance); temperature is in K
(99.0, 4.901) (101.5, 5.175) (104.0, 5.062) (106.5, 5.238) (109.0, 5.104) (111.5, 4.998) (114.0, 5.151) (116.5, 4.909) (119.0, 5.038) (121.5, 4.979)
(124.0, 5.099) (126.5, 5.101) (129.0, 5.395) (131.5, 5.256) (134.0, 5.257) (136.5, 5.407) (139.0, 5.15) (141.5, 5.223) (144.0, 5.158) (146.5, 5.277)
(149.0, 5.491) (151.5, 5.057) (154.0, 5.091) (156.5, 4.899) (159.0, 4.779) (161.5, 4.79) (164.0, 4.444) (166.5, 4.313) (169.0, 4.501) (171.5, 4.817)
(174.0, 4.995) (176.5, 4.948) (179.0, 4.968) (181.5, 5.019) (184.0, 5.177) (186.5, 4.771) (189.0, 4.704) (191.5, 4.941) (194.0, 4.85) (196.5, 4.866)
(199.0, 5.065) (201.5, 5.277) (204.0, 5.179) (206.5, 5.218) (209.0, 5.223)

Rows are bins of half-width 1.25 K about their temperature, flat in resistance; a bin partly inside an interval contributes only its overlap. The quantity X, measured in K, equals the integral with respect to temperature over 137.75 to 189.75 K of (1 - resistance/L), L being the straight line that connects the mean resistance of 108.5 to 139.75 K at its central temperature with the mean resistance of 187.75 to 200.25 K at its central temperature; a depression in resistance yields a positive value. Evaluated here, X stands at 0.7 K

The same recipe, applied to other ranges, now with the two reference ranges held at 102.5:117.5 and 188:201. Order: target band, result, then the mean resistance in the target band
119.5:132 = -0.3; 5.15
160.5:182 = 0.9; 4.75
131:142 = -0.5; 5.26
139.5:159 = -0.6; 5.14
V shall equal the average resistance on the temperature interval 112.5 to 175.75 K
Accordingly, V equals 5.02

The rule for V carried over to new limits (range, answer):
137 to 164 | 5.07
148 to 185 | 4.88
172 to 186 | 5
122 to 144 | 5.22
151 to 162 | 4.92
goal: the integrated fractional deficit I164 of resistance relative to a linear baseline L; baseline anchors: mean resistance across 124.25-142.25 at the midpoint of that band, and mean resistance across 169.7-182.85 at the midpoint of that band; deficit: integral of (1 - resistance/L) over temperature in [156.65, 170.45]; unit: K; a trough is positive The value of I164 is 1.2 K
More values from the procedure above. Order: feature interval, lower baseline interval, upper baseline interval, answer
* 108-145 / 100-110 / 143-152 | 0.4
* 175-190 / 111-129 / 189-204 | 0.2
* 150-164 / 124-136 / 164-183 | 0.2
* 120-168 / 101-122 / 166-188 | -0.9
